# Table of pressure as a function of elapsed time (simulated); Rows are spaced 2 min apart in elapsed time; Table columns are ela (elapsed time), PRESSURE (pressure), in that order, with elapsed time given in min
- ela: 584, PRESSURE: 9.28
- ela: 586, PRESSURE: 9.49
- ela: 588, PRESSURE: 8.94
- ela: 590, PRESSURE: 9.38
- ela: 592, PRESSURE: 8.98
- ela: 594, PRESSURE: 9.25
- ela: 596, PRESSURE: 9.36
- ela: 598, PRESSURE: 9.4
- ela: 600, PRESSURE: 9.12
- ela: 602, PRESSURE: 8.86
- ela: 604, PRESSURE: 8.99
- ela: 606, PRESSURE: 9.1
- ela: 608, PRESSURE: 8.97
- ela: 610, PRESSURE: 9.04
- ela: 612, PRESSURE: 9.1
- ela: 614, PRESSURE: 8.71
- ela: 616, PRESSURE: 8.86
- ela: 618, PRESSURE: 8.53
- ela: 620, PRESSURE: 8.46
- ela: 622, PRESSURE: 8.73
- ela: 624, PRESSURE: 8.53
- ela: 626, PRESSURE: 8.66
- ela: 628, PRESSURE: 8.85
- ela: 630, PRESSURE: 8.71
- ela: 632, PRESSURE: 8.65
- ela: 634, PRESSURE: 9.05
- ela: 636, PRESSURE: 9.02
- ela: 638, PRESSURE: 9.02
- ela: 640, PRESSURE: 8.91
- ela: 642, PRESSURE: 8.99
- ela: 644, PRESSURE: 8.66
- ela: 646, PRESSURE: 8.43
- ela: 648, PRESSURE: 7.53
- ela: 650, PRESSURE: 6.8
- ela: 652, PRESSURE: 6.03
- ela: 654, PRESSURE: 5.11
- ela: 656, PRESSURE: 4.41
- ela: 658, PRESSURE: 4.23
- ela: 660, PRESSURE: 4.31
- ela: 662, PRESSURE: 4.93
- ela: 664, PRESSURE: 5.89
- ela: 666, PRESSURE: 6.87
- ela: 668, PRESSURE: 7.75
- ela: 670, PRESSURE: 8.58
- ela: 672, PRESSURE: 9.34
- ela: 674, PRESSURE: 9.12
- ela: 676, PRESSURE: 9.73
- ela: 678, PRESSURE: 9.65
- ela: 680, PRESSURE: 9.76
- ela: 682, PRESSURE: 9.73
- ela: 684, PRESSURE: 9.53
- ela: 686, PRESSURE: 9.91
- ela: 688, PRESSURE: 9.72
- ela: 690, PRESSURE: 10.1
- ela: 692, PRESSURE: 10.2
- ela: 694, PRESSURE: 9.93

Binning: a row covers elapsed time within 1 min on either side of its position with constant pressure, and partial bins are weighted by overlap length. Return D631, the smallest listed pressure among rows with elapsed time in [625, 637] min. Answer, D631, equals 8.65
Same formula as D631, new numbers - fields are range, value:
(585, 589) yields 8.94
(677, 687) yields 9.53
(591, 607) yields 8.86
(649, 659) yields 4.23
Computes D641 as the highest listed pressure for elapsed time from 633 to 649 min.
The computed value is 9.05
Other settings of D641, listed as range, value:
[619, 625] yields 8.73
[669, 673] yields 9.34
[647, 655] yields 7.53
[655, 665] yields 5.89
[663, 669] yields 7.75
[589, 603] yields 9.4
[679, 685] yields 9.76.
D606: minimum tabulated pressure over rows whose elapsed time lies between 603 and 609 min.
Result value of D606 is 8.97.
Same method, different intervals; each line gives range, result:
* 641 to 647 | 8.43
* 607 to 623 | 8.46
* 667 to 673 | 7.75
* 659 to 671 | 4.31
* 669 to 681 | 8.58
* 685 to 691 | 9.72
